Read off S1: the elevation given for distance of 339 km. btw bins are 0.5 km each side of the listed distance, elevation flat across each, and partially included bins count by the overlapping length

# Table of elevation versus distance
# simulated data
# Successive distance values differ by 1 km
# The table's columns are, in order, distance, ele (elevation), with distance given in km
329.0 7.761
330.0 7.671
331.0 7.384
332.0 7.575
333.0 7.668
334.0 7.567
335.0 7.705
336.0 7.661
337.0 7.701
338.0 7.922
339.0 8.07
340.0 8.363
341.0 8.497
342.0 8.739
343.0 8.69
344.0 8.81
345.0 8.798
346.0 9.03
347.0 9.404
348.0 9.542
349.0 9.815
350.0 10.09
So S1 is 8.07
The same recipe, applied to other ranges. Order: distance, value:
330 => 7.671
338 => 7.922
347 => 9.404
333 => 7.668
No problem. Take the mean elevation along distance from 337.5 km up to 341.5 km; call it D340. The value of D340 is 8.21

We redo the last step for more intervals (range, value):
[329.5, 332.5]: 7.54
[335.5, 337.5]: 7.68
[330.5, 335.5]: 7.58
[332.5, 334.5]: 7.62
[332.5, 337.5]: 7.66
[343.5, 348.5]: 9.12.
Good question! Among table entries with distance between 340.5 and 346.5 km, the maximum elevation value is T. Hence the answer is 9.03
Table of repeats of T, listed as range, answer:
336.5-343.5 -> 8.739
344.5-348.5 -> 9.542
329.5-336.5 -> 7.705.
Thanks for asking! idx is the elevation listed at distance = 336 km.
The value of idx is 7.661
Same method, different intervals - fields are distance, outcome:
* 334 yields 7.567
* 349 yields 9.815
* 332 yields 7.575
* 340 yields 8.363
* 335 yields 7.705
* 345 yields 8.798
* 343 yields 8.69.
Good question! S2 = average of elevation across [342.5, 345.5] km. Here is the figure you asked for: 8.77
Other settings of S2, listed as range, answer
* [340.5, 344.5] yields 8.68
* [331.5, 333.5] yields 7.62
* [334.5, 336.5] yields 7.68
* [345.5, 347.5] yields 9.22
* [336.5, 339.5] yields 7.9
